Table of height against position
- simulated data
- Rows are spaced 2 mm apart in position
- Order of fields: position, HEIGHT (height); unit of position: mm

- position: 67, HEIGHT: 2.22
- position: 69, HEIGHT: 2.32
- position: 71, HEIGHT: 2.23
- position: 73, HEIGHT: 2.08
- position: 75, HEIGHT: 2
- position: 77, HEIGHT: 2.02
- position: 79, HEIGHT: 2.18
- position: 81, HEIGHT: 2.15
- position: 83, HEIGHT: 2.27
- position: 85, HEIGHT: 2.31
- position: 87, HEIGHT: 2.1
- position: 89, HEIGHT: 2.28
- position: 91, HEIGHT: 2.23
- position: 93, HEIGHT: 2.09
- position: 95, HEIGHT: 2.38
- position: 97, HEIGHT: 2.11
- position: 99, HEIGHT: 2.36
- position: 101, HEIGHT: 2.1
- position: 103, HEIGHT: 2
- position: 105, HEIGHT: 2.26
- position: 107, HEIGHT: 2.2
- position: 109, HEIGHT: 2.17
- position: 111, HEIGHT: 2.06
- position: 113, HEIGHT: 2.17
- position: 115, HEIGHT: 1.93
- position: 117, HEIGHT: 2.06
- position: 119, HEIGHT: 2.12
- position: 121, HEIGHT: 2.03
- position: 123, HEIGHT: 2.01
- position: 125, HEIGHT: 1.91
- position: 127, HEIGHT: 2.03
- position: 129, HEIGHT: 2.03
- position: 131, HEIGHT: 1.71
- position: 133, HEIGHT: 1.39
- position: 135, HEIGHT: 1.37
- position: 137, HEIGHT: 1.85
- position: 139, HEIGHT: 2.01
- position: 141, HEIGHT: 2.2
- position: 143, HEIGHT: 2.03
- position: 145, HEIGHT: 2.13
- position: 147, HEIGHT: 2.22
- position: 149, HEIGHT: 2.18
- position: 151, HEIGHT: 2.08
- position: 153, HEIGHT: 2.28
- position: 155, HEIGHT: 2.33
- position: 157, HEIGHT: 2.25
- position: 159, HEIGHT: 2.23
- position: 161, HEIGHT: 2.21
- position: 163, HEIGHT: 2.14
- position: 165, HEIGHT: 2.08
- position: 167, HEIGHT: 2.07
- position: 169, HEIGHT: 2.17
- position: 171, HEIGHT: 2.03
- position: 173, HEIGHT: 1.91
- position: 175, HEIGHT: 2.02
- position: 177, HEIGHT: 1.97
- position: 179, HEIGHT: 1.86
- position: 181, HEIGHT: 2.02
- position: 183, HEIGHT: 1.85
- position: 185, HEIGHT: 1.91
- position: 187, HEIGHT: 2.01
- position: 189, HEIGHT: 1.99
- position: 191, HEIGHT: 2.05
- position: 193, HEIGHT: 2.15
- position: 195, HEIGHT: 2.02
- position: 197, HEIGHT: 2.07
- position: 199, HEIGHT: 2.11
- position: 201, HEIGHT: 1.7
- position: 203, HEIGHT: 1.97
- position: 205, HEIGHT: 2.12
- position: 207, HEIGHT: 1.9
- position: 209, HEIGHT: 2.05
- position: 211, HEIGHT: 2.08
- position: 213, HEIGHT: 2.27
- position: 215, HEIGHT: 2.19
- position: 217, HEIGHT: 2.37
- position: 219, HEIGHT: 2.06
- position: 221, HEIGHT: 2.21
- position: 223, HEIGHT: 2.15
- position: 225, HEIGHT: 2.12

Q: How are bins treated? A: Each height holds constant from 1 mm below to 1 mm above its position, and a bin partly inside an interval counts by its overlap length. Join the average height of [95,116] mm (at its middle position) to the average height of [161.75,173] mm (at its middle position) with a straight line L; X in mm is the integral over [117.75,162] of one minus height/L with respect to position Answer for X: 1.8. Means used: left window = 2.15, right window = 2.08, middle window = 2.03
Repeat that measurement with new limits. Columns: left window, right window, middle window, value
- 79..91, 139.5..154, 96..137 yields 3.56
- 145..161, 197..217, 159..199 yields 2.00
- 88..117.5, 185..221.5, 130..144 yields 2.20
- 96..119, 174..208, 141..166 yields -1.61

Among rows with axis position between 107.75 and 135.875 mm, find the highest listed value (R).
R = 2.17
